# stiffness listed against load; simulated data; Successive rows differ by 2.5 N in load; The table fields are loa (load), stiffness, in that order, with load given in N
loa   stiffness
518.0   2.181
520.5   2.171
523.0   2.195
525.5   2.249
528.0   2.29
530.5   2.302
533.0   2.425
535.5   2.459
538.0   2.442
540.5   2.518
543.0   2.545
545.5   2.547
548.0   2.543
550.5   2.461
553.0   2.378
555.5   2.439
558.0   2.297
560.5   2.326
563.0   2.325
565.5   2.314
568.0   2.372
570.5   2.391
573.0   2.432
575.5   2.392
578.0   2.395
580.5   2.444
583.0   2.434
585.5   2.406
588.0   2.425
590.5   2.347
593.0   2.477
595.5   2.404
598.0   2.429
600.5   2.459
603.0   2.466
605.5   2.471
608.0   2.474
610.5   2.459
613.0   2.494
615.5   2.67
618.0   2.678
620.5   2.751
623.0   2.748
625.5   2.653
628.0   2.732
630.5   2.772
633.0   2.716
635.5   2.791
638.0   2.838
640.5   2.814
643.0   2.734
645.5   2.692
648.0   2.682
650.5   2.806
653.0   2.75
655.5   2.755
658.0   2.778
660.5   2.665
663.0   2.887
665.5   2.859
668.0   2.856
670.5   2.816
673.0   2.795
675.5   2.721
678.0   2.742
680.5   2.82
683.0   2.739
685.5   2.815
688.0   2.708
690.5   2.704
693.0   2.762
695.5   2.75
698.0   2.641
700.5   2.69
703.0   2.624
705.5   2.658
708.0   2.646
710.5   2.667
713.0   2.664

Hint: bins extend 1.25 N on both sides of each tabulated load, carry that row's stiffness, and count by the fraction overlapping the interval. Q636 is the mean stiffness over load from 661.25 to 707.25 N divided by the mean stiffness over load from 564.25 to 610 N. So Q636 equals 1.14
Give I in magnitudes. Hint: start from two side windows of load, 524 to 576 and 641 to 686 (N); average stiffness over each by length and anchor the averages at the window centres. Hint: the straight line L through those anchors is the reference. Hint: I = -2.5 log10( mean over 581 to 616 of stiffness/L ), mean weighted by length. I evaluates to 0.05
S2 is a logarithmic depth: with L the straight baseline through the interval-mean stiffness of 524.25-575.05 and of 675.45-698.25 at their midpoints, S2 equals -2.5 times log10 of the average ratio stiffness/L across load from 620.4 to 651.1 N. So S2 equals -0.05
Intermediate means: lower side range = 2.4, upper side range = 2.75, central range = 2.75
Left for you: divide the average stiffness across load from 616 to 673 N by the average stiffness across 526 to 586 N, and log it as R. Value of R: 1.15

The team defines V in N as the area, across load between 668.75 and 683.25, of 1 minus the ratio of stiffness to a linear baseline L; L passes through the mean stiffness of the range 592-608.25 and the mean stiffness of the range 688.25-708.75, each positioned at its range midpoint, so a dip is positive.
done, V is -0.80 N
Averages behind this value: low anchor 2.45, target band 2.78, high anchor 2.69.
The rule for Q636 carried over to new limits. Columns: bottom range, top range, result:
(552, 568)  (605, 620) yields 1.09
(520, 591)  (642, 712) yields 1.15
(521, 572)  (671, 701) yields 1.15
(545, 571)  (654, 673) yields 1.17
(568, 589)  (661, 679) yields 1.16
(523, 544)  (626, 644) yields 1.16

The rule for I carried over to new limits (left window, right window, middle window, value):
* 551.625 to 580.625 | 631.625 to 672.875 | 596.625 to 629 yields 0.01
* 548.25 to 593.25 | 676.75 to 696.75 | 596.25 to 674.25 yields -0.04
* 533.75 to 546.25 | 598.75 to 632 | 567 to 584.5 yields 0.06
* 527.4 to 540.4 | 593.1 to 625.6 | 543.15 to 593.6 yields 0.02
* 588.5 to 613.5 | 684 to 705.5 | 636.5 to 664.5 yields -0.07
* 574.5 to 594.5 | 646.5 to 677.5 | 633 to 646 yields -0.04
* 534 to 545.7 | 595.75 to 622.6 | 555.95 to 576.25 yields 0.07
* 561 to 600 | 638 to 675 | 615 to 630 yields -0.04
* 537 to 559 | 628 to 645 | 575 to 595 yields 0.08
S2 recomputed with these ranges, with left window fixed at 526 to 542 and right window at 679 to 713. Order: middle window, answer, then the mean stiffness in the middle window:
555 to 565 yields 0.05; 2.34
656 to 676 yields -0.06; 2.8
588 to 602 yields 0.04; 2.42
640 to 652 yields -0.05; 2.74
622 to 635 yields -0.06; 2.73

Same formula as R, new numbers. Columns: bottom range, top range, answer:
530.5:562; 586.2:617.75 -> 1.01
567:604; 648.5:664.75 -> 1.15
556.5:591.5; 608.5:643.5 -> 1.13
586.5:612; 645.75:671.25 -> 1.14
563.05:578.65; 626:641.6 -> 1.17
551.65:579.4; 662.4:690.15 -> 1.18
